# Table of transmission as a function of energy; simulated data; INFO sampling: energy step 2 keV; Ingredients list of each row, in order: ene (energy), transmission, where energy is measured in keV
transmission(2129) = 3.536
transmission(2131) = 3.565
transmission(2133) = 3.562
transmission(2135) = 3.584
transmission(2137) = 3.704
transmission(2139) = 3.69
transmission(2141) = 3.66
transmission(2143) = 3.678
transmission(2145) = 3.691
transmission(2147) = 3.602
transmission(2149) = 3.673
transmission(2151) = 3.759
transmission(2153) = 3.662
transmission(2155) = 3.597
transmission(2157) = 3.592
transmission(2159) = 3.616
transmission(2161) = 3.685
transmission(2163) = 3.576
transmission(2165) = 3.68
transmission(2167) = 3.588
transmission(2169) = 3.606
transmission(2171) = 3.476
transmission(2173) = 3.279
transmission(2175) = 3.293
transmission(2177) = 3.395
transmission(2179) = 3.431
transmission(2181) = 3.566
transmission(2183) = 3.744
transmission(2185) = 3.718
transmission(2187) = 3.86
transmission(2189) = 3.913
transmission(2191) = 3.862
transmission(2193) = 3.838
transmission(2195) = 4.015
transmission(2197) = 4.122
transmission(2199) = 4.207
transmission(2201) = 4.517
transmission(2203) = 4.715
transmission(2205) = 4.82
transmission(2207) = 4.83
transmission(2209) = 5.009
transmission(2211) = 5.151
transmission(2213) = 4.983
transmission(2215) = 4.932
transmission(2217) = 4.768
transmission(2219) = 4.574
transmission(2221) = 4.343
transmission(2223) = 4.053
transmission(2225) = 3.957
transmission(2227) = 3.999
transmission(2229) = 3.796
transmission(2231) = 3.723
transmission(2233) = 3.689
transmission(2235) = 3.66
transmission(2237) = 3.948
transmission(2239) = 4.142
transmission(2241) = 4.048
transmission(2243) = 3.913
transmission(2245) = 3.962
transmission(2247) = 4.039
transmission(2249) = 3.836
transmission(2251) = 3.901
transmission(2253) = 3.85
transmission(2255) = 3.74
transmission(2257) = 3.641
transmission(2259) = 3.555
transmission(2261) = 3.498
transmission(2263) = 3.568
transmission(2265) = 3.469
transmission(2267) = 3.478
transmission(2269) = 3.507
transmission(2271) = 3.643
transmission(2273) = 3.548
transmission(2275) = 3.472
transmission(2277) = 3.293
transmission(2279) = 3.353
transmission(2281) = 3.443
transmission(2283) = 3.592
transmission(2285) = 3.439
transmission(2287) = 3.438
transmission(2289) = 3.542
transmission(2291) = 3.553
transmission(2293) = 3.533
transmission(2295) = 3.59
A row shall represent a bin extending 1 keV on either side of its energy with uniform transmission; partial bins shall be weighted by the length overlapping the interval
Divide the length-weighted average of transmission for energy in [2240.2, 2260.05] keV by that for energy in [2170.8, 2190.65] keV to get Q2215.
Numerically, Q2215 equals 1.1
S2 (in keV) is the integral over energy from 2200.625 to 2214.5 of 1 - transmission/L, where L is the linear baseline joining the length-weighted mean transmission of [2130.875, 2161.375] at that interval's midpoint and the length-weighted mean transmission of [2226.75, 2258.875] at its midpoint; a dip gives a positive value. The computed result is -4.0 keV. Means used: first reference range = 3.65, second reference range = 3.86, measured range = 4.88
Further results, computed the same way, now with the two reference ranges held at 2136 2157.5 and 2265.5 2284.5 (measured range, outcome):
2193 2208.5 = -3.68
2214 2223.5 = -2.66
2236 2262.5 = -2.48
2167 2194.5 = -0.03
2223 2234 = -0.95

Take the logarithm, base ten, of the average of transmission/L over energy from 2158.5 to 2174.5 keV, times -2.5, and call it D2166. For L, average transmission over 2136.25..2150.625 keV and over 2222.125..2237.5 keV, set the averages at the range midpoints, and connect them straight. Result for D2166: 0.05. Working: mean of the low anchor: 3.67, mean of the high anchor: 3.85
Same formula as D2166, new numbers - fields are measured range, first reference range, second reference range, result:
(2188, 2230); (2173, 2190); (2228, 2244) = -0.179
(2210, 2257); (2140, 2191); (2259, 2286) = -0.166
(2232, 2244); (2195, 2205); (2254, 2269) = -0.006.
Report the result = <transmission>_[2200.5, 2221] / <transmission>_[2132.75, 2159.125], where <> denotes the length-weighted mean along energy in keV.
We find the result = 1.32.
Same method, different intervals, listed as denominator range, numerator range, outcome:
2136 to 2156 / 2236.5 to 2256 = 1.07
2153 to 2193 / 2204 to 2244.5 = 1.19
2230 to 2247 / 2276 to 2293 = 0.89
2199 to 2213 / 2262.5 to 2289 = 0.72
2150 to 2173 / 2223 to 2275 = 1.04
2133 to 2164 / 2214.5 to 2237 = 1.13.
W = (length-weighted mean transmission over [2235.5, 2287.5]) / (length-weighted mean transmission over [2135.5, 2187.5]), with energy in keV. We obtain 1.02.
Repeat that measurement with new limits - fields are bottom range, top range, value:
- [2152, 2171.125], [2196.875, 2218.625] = 1.31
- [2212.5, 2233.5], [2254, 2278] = 0.83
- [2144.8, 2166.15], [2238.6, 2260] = 1.06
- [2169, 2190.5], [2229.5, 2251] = 1.09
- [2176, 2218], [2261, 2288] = 0.82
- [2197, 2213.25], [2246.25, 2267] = 0.78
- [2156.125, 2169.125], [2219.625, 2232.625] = 1.10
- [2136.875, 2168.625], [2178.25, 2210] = 1.13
